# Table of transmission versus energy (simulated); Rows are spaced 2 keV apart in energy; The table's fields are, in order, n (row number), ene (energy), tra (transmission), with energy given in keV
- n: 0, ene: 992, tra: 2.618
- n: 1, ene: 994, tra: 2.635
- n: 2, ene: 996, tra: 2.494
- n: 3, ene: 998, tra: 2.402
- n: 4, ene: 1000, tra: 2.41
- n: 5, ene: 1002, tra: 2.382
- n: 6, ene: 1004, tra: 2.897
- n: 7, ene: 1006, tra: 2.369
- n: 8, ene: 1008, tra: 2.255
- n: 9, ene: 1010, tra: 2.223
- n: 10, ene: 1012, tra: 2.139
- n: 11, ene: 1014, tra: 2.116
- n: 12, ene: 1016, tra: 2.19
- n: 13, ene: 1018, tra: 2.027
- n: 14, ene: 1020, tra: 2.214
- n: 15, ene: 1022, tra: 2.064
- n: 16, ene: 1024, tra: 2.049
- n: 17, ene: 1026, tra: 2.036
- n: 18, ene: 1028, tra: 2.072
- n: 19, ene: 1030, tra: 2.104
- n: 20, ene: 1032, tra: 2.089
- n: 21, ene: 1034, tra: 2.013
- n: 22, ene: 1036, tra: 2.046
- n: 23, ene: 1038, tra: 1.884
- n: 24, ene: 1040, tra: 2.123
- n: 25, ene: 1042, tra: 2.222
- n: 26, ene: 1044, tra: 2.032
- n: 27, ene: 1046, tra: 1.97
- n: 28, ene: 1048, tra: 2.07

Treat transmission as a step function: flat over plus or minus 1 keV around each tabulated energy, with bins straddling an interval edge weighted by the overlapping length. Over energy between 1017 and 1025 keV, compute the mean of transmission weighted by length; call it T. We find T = 2.09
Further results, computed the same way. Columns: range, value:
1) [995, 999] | 2.45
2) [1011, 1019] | 2.12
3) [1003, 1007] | 2.63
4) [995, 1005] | 2.52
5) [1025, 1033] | 2.08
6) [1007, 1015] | 2.18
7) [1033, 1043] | 2.06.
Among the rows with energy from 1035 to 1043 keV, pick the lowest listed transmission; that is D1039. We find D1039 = 1.884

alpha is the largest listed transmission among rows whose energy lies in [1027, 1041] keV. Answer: 2.123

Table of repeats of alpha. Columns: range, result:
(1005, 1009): 2.369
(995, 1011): 2.897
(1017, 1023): 2.214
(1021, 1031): 2.104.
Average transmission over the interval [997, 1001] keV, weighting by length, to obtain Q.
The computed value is 2.41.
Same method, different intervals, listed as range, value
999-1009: 2.46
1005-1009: 2.31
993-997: 2.56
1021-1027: 2.05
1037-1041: 2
